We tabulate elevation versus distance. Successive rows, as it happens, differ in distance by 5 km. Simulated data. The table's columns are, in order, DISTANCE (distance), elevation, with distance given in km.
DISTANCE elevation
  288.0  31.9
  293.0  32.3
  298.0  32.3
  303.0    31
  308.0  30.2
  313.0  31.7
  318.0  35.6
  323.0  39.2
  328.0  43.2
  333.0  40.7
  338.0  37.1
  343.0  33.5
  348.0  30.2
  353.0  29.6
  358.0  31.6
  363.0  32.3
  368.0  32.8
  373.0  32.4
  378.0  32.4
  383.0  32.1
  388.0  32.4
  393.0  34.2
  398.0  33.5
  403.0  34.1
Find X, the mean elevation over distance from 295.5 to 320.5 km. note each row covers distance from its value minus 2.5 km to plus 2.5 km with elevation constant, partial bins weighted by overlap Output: 32.2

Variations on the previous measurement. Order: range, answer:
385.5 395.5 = 33.3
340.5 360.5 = 31.2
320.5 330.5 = 41.2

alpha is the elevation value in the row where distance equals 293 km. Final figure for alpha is 32.3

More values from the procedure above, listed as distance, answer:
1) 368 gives 32.8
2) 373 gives 32.4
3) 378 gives 32.4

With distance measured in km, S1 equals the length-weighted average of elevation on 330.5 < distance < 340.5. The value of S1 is 38.9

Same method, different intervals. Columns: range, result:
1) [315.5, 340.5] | 39.2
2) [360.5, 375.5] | 32.5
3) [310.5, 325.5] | 35.5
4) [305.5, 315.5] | 30.9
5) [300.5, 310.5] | 30.6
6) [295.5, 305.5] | 31.6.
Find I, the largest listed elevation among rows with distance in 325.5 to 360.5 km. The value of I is 43.2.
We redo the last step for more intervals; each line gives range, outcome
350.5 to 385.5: 32.8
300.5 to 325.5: 39.2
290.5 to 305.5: 32.3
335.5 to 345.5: 37.1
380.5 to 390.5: 32.4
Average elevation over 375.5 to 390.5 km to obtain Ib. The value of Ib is 32.3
